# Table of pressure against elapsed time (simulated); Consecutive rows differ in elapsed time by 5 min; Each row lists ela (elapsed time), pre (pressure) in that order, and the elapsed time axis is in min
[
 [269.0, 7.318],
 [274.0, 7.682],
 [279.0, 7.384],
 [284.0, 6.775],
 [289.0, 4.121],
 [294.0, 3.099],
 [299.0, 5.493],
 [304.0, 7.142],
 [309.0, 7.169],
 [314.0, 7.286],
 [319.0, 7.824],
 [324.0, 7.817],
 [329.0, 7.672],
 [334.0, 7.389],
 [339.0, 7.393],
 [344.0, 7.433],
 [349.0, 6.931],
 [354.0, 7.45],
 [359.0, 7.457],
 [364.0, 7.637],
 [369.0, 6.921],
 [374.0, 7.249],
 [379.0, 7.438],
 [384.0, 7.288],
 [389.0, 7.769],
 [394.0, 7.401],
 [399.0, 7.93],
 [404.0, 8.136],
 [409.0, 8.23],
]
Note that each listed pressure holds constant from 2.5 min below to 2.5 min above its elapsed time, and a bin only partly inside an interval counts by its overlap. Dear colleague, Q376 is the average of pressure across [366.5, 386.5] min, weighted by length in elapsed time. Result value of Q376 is 7.22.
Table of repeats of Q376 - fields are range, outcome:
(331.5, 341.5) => 7.39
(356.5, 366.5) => 7.55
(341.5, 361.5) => 7.32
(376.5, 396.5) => 7.47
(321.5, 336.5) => 7.63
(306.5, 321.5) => 7.43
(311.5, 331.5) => 7.65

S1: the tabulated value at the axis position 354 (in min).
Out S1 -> 7.45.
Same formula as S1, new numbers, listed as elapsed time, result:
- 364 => 7.637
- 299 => 5.493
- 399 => 7.93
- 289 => 4.121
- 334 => 7.389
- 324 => 7.817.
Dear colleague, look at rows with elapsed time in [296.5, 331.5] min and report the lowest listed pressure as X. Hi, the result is 5.493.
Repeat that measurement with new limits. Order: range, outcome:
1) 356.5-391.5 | 6.921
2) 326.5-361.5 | 6.931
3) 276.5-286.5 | 6.775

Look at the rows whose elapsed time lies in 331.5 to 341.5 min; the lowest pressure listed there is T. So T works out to 7.389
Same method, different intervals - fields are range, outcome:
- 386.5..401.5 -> 7.401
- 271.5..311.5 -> 3.099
